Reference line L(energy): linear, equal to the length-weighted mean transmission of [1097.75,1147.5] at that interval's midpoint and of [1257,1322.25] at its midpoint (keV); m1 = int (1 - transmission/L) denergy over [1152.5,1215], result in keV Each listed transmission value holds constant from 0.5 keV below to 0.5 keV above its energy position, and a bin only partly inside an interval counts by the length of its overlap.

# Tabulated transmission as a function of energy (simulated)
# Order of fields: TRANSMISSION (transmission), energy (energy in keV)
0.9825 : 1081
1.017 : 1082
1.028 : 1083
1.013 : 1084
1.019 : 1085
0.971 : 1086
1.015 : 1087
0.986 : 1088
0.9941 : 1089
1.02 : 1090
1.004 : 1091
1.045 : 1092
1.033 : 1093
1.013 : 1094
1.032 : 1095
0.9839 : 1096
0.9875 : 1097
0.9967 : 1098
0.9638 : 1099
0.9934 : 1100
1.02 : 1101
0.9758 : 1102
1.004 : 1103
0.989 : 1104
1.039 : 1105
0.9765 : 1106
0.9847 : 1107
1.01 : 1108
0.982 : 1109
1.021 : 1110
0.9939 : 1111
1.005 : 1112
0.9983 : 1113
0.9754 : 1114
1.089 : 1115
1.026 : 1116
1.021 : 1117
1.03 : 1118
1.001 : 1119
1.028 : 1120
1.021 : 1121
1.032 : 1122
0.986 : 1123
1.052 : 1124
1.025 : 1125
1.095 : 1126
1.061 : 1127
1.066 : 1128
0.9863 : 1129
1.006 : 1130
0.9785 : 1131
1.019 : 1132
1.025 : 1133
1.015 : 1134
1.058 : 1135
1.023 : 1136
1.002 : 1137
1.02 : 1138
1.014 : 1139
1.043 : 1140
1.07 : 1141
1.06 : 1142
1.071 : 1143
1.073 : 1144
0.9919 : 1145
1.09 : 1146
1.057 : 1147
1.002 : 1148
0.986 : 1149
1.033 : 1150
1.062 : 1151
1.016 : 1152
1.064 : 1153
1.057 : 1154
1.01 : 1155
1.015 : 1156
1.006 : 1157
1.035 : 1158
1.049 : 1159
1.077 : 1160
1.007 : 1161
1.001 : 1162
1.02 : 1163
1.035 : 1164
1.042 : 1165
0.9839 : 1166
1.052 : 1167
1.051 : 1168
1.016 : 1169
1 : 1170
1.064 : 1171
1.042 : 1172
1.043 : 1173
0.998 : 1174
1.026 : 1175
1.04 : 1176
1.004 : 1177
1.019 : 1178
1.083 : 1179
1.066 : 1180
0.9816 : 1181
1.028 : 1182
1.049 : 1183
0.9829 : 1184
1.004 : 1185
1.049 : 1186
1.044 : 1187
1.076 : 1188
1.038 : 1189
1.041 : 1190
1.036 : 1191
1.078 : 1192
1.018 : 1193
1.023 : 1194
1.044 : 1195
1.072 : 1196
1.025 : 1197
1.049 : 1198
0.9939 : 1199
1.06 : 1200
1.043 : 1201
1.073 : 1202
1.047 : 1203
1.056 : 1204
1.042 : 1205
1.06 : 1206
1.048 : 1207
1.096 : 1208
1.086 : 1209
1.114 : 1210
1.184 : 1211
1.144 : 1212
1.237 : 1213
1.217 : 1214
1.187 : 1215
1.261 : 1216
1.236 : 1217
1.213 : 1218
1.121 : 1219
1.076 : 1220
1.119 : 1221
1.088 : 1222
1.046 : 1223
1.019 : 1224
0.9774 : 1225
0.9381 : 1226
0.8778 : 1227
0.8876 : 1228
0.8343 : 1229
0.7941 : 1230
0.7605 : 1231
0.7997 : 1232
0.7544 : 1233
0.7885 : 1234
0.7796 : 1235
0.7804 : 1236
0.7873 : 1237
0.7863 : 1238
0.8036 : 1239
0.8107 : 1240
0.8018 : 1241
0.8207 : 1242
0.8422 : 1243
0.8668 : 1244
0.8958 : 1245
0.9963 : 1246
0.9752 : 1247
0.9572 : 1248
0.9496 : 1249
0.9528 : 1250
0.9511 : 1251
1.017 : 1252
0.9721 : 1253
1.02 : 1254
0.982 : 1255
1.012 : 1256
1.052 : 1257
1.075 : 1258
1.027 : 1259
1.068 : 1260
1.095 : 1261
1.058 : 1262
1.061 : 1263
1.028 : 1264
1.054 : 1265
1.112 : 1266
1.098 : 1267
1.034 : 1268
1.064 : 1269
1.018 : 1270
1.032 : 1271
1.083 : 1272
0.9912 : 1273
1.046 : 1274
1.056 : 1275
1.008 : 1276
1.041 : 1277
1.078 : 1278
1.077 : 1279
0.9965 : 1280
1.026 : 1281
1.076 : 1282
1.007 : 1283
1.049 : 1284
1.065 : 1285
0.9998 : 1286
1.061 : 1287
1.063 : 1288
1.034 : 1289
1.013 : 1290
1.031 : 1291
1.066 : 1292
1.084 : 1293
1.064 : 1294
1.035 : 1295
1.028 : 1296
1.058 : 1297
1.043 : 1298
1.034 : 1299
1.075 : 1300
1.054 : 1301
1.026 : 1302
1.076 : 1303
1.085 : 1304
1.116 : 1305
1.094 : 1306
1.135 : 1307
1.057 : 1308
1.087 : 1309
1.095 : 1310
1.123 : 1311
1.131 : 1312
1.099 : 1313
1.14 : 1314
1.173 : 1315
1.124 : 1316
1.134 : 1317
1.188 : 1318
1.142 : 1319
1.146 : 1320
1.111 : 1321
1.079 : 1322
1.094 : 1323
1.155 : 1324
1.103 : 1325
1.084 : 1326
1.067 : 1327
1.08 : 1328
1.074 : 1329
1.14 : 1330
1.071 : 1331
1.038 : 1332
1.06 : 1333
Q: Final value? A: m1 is -0.7 keV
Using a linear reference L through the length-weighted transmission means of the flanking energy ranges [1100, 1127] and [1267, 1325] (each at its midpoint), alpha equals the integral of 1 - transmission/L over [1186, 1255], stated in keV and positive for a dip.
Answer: 3.55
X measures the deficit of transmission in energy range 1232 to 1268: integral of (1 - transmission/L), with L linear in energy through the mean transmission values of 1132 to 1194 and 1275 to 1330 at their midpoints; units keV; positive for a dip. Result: 4.0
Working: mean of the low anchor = 1.03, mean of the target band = 0.943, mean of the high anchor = 1.08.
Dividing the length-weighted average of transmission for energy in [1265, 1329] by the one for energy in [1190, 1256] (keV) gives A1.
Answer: 1.08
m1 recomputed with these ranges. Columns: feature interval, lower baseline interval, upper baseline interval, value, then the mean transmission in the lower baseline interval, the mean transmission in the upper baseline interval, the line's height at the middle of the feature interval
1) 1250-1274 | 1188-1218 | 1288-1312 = 0.9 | 1.09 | 1.07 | 1.08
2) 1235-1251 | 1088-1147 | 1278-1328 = 2.9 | 1.02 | 1.08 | 1.06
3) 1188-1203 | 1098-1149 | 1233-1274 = -0.9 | 1.02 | 0.961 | 0.988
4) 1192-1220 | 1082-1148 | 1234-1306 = -2.5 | 1.02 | 1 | 1.01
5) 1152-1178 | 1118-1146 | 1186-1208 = 0.3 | 1.03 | 1.05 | 1.04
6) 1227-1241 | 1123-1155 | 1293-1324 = 3.5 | 1.03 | 1.1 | 1.07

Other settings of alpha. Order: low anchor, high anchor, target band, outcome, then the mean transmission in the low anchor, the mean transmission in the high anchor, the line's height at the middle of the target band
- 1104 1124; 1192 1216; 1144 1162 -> 0.2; 1.01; 1.09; 1.04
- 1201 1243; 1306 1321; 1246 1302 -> 1.6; 0.988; 1.13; 1.07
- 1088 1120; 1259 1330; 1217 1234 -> 1.4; 1.01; 1.07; 1.05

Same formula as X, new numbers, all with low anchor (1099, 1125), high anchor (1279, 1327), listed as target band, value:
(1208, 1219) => -1.4 keV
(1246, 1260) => 0.8 keV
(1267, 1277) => 0.3 keV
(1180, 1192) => 0.0 keV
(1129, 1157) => -0.3 keV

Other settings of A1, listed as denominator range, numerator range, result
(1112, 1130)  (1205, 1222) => 1.11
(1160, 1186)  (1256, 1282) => 1.02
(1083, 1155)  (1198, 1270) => 0.98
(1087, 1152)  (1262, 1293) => 1.03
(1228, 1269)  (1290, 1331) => 1.17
